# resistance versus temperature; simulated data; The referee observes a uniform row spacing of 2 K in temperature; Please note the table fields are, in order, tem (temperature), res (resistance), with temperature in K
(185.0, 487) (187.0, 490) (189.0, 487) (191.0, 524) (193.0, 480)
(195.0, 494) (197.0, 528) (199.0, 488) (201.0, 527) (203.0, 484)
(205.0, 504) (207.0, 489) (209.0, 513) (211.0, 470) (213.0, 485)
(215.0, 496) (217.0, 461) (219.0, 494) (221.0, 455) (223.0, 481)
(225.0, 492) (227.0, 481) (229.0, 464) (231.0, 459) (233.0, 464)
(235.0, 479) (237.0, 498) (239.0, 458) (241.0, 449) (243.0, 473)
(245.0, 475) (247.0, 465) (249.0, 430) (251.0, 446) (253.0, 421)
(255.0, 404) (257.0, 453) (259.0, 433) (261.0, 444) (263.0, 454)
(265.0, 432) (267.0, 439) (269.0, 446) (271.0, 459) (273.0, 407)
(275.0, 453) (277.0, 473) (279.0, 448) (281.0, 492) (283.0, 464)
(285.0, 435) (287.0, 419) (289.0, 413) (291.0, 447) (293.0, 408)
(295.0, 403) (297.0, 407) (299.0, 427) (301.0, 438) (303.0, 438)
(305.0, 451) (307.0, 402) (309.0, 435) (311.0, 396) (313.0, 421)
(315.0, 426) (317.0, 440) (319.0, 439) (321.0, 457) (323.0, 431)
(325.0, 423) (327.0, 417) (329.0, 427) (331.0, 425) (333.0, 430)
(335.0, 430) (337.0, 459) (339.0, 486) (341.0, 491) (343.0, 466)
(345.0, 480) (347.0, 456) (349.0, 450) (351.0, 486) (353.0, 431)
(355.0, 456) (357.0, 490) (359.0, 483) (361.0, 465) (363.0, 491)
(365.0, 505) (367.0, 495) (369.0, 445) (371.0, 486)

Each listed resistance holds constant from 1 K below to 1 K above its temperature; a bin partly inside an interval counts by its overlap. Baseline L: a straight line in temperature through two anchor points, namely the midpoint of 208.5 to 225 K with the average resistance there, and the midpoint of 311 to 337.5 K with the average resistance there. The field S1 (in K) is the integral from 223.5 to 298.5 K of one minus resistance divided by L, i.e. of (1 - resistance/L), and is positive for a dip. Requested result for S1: 2.02 K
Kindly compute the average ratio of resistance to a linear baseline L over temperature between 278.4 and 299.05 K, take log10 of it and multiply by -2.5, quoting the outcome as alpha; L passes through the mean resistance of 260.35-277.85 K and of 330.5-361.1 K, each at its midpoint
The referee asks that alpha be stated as 0.04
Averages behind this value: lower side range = 445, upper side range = 462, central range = 433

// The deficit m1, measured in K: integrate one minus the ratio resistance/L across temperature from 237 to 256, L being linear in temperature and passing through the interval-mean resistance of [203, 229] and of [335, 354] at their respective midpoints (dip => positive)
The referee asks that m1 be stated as 1.2 K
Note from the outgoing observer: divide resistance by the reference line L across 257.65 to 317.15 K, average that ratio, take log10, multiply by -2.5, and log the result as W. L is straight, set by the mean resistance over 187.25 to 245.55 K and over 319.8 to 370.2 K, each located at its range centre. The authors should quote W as 0.09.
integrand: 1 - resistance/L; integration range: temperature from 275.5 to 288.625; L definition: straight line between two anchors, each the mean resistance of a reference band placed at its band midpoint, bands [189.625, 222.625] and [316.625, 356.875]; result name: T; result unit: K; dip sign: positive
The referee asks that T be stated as 0.4 K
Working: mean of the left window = 493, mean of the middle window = 453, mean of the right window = 450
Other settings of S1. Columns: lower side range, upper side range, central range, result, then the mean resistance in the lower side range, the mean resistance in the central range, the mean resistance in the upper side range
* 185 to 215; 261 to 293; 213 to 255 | 0.7 K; 497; 466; 444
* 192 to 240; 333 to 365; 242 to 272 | 2.2 K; 485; 445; 468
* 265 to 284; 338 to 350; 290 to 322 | 2.3 K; 452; 427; 472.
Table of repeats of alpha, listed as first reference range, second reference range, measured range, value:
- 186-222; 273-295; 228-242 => 0.01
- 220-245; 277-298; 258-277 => 0.01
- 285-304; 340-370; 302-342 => 0.02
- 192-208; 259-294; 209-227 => 0.01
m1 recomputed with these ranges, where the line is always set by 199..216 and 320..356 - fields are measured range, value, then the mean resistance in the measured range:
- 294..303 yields 0.8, 421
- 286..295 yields 0.9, 420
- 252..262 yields 1.0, 431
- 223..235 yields 0.4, 473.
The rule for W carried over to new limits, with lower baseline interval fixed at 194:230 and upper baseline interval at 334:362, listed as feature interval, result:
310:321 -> 0.11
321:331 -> 0.10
